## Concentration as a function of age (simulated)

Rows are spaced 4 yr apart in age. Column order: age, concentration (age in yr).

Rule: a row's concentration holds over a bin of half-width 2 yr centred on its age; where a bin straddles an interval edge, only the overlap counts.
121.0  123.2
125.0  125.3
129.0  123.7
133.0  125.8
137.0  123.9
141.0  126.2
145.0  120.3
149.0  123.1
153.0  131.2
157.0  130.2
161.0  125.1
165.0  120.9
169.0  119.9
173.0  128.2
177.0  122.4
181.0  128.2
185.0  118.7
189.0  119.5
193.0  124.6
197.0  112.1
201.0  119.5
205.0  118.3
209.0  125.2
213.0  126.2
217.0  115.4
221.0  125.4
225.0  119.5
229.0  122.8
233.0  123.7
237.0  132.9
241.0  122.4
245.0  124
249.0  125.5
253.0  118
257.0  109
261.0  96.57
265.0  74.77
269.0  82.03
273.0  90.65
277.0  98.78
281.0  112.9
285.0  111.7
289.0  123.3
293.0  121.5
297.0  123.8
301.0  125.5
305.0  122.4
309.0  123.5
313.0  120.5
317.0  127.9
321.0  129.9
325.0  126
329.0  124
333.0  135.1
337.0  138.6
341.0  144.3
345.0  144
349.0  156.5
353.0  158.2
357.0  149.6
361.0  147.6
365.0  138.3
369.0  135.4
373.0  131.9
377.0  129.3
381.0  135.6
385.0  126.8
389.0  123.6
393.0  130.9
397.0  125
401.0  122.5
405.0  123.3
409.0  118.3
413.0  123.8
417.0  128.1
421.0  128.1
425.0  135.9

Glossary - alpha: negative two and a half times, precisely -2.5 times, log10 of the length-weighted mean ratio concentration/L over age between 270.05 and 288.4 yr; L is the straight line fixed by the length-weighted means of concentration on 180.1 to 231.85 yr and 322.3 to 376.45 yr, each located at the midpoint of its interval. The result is 0.25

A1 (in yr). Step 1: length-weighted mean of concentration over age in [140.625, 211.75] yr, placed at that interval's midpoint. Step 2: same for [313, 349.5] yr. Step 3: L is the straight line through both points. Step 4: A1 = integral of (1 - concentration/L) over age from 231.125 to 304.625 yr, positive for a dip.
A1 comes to 9.92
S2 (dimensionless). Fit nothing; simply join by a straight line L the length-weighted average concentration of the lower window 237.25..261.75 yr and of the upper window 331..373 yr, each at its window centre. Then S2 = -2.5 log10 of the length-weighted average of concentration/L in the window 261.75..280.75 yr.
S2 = 0.350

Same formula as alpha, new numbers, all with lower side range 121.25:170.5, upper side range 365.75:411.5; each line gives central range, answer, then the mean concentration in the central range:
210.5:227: 0.034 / 122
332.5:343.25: -0.105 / 140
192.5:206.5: 0.065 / 118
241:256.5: 0.042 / 121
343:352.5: -0.190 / 152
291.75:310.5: 0.028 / 123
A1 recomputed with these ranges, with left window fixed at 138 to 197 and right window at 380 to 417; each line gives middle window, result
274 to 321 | 2.1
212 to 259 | 0.9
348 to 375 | -4.3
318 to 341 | -1.3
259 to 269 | 3.2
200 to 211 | 0.3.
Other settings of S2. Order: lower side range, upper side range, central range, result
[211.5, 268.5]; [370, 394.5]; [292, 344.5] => -0.042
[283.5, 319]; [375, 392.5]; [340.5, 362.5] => -0.189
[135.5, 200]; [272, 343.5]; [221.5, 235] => 0.007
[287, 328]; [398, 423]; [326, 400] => -0.107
